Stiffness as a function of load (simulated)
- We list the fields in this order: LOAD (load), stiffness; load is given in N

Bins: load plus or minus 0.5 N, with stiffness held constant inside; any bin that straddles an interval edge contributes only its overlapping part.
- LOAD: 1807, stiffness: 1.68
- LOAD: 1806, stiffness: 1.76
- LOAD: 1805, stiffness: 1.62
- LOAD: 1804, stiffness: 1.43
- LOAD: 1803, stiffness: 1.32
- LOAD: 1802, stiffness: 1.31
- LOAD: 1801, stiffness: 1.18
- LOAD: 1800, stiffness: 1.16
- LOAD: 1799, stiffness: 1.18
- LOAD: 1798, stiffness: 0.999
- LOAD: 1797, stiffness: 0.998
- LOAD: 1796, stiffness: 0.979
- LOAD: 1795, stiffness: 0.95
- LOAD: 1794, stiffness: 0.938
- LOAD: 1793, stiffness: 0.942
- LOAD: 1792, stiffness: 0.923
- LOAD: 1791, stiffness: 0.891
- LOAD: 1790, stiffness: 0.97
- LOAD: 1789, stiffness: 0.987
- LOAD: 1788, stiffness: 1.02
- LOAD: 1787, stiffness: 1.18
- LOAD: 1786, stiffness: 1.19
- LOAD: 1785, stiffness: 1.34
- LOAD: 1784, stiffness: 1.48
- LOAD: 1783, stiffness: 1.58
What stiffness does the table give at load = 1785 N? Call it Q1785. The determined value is 1.34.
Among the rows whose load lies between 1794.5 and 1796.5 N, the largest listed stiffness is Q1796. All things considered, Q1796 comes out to 0.979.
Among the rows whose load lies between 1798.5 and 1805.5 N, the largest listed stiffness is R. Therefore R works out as 1.62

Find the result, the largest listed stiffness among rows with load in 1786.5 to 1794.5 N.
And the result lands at 1.18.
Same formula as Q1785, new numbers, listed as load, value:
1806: 1.76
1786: 1.19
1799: 1.18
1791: 0.891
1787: 1.18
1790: 0.97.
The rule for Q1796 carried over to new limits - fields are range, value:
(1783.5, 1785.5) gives 1.48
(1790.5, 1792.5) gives 0.923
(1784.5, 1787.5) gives 1.34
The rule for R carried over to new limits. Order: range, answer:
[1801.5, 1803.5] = 1.32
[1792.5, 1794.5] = 0.942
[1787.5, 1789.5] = 1.02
